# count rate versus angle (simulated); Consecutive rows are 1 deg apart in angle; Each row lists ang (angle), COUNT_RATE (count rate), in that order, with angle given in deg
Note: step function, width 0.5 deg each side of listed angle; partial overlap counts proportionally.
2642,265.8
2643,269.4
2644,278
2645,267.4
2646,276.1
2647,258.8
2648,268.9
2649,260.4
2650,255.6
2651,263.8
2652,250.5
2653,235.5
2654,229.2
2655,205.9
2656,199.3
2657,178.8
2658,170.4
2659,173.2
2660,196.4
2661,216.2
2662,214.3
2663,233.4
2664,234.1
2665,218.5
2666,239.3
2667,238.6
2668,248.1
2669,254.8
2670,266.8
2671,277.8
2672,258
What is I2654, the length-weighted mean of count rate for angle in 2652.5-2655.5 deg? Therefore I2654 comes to 224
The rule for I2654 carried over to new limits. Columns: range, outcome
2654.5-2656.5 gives 203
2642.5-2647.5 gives 270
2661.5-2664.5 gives 227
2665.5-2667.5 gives 239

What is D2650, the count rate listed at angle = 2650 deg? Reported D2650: 255.6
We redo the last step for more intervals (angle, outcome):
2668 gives 248.1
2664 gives 234.1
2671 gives 277.8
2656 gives 199.3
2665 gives 218.5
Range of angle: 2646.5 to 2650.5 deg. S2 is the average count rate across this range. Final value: 261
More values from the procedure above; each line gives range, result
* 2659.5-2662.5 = 209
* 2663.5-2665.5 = 226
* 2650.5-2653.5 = 250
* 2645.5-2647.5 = 267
